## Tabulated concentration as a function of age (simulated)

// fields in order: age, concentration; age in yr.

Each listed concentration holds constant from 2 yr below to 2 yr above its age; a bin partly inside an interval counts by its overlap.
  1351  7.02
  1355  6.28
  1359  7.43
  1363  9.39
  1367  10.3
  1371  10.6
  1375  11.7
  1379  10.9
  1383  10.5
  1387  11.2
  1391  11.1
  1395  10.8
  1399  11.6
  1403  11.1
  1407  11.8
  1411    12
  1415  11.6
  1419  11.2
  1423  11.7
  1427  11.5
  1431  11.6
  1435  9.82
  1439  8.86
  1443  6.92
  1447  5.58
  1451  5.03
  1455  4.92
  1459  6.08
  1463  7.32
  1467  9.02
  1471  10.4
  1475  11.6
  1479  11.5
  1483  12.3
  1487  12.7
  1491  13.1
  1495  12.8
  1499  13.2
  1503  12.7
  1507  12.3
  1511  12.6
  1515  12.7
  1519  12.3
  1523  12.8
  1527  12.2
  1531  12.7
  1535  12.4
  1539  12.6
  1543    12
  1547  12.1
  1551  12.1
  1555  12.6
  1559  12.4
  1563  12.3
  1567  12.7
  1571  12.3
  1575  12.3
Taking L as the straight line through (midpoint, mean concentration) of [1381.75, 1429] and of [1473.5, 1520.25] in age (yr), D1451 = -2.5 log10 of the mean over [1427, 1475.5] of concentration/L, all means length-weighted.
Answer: 0.42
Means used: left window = 11.4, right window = 12.5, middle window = 8.13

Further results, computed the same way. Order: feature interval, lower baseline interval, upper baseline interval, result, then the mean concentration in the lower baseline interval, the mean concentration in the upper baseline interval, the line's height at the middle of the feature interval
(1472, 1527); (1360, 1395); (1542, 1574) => -0.06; 10.6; 12.3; 11.8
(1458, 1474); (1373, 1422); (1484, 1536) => 0.38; 11.3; 12.7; 12.1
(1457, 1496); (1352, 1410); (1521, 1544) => 0.10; 10.3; 12.5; 11.7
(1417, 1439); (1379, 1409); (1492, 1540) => 0.06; 11.1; 12.6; 11.6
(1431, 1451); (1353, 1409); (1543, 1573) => 0.36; 10.3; 12.3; 11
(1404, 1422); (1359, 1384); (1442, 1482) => -0.25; 10.3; 7.97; 9.24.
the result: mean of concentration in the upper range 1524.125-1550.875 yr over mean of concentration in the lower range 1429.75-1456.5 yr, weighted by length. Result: 1.7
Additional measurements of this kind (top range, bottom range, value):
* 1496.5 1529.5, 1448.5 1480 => 1.56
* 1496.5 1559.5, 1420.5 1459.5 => 1.50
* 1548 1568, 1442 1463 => 2.14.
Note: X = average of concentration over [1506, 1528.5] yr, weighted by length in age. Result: 12.5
